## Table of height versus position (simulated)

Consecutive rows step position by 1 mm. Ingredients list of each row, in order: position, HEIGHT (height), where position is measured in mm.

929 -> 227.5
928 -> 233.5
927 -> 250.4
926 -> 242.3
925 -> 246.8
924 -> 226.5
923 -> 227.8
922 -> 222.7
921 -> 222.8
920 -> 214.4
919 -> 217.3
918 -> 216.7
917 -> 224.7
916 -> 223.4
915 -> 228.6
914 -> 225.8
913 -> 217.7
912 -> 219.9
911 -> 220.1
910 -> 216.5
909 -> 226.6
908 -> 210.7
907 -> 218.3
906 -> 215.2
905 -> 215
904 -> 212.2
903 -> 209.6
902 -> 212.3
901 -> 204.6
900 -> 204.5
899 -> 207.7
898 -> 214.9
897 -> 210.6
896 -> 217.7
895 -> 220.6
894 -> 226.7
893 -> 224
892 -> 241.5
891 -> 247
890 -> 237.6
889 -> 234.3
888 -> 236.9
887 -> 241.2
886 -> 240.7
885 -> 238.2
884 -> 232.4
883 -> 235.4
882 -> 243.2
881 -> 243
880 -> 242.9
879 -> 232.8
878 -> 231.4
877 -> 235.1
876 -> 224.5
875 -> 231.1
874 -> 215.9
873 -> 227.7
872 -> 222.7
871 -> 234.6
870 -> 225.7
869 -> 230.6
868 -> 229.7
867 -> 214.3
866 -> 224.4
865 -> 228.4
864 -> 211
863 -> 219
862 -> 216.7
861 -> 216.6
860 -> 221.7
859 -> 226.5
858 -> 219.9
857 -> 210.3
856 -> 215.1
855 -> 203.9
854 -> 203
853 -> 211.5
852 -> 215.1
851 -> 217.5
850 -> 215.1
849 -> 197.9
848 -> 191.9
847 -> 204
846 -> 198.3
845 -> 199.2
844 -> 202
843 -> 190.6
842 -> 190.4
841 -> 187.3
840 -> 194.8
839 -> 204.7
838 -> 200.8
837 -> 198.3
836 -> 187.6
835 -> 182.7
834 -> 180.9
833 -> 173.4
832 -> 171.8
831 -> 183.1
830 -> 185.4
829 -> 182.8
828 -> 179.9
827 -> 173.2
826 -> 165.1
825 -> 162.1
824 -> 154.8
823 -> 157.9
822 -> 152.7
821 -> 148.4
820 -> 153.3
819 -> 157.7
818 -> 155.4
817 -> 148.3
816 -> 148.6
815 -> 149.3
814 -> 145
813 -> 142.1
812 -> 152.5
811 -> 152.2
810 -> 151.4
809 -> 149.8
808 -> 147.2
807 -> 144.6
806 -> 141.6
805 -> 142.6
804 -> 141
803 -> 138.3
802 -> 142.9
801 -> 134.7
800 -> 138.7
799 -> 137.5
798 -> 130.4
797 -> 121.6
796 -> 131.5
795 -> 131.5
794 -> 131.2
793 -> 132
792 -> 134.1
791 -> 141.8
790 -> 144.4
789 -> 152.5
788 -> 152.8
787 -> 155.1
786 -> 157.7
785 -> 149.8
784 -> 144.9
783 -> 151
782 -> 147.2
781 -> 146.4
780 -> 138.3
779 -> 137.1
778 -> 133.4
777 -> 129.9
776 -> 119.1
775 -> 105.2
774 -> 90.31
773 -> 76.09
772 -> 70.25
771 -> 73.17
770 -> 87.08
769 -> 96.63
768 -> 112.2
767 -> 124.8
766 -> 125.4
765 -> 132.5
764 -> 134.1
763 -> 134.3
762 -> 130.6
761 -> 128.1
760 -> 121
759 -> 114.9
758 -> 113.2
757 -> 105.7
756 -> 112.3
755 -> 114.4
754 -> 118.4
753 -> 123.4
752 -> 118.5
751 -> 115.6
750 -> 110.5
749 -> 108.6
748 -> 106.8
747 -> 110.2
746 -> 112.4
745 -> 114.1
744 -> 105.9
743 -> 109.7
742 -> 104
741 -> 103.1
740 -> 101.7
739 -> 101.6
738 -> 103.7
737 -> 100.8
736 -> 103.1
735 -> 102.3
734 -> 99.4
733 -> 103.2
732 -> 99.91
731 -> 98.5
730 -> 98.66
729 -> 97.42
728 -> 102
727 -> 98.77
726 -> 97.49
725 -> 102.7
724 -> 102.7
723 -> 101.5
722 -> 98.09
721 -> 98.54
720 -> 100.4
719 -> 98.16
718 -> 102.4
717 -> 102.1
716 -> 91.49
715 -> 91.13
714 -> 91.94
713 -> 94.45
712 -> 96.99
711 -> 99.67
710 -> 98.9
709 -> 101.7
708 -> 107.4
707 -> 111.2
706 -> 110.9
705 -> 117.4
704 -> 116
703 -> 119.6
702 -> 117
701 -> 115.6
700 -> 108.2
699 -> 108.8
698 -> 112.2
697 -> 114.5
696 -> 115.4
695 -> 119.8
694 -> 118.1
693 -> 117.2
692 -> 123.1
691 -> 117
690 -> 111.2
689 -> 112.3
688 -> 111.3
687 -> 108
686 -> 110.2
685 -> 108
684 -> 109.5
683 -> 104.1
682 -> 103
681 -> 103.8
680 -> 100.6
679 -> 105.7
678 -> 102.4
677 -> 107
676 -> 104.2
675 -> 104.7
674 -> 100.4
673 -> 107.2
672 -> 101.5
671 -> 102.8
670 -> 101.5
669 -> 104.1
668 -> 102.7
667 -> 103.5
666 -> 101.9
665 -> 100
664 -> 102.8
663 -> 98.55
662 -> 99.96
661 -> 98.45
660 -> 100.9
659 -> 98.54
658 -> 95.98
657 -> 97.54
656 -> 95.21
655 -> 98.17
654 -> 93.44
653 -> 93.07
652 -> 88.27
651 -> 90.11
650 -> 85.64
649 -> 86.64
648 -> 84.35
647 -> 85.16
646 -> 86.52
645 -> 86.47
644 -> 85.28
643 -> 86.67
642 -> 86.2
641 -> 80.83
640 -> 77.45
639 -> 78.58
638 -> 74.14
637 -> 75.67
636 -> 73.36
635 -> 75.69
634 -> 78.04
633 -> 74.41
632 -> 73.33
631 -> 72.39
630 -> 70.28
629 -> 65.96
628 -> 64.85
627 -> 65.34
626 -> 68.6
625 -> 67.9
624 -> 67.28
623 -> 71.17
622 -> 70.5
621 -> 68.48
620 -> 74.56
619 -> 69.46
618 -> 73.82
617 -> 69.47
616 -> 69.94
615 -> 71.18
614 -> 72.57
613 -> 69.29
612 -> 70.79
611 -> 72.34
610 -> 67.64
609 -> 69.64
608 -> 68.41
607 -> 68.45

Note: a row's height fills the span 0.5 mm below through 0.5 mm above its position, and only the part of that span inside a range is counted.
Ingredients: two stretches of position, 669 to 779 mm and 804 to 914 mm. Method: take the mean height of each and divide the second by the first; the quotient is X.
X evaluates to 1.9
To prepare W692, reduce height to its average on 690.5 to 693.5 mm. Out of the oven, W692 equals 119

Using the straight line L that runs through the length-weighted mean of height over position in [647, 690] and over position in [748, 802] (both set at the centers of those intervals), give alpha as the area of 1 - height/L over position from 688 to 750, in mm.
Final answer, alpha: 3.4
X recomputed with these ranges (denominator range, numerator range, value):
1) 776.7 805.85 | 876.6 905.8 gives 1.62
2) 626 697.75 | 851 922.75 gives 2.34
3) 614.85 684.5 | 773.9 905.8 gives 2.11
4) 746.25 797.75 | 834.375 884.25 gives 1.74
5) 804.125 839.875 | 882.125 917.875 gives 1.36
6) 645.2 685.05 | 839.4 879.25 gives 2.17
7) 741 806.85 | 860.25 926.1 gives 1.81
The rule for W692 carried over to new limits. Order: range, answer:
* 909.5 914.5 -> 220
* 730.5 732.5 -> 99.2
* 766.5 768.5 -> 118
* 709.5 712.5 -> 98.5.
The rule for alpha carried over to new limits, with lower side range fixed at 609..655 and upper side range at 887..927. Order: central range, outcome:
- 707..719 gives 2.1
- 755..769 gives 2.4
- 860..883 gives -2.7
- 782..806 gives 3.2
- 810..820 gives 1.3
